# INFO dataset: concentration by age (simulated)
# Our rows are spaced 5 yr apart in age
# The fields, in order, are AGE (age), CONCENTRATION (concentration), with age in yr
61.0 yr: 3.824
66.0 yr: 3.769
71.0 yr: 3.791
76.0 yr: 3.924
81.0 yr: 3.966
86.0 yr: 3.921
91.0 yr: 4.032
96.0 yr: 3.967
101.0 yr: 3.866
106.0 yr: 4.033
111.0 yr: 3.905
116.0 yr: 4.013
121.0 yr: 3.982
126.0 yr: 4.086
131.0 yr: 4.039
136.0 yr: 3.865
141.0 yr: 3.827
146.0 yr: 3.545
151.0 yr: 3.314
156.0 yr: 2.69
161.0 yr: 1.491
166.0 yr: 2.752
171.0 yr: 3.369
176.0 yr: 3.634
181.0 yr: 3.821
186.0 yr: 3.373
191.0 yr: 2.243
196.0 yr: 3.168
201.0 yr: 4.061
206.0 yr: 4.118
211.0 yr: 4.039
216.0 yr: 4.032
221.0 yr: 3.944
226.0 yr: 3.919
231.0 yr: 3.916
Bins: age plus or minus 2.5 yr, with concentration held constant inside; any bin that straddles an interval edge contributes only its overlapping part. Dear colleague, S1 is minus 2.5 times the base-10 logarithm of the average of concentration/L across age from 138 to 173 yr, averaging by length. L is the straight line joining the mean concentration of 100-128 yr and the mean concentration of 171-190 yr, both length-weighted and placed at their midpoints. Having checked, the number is 0.22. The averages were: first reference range 3.99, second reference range 3.47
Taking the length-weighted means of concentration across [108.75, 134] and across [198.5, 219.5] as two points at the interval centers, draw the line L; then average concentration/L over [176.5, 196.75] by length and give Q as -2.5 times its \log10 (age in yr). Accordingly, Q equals 0.25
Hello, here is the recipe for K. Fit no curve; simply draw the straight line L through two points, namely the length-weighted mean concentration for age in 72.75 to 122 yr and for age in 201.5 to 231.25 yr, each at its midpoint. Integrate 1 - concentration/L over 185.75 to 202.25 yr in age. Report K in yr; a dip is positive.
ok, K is 3.6 yr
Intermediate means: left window 3.96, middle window 3.12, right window 4.01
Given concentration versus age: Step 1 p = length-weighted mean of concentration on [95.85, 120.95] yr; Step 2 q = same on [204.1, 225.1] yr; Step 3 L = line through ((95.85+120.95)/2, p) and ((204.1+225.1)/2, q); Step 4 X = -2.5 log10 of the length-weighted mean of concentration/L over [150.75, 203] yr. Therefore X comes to 0.29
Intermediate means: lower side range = 3.96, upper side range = 4.02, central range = 3.06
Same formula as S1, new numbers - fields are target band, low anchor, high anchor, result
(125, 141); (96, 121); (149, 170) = -0.20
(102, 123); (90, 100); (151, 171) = -0.11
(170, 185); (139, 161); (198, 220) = -0.02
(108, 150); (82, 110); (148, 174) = -0.16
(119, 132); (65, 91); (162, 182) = -0.14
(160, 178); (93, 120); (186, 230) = 0.29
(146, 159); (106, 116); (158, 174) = -0.04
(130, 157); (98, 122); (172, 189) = 0.06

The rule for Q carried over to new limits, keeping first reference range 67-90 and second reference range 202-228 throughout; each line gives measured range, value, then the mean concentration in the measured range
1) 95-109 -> -0.01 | 3.95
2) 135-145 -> 0.04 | 3.8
